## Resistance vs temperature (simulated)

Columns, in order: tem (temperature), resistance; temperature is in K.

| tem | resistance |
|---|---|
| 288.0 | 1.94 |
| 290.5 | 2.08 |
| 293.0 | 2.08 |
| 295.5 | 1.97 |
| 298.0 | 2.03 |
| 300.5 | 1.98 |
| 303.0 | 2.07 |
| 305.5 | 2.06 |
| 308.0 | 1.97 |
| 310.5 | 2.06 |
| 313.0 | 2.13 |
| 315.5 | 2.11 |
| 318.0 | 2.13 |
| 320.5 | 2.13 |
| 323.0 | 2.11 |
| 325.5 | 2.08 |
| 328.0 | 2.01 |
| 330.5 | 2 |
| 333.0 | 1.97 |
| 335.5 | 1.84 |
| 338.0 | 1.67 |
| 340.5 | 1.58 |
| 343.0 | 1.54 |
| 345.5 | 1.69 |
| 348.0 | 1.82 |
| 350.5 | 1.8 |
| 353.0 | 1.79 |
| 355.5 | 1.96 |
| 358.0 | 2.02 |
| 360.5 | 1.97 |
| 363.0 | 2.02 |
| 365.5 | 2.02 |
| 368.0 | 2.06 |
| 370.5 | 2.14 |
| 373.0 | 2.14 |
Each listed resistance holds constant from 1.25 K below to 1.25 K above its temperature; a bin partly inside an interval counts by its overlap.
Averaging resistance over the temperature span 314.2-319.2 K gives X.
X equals 2.12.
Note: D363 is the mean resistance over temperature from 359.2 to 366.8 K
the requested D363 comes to 2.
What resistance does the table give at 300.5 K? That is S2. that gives 1.98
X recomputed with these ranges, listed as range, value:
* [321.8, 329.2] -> 2.07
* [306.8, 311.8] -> 2.02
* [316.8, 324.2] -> 2.12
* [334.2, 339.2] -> 1.76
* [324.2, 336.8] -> 1.98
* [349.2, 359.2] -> 1.89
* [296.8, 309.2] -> 2.02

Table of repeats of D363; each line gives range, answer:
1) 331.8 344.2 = 1.72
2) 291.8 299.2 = 2.03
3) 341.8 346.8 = 1.62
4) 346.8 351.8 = 1.81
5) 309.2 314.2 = 2.09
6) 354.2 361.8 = 1.98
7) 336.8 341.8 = 1.62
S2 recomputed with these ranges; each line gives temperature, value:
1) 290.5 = 2.08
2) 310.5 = 2.06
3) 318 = 2.13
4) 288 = 1.94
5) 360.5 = 1.97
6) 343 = 1.54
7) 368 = 2.06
